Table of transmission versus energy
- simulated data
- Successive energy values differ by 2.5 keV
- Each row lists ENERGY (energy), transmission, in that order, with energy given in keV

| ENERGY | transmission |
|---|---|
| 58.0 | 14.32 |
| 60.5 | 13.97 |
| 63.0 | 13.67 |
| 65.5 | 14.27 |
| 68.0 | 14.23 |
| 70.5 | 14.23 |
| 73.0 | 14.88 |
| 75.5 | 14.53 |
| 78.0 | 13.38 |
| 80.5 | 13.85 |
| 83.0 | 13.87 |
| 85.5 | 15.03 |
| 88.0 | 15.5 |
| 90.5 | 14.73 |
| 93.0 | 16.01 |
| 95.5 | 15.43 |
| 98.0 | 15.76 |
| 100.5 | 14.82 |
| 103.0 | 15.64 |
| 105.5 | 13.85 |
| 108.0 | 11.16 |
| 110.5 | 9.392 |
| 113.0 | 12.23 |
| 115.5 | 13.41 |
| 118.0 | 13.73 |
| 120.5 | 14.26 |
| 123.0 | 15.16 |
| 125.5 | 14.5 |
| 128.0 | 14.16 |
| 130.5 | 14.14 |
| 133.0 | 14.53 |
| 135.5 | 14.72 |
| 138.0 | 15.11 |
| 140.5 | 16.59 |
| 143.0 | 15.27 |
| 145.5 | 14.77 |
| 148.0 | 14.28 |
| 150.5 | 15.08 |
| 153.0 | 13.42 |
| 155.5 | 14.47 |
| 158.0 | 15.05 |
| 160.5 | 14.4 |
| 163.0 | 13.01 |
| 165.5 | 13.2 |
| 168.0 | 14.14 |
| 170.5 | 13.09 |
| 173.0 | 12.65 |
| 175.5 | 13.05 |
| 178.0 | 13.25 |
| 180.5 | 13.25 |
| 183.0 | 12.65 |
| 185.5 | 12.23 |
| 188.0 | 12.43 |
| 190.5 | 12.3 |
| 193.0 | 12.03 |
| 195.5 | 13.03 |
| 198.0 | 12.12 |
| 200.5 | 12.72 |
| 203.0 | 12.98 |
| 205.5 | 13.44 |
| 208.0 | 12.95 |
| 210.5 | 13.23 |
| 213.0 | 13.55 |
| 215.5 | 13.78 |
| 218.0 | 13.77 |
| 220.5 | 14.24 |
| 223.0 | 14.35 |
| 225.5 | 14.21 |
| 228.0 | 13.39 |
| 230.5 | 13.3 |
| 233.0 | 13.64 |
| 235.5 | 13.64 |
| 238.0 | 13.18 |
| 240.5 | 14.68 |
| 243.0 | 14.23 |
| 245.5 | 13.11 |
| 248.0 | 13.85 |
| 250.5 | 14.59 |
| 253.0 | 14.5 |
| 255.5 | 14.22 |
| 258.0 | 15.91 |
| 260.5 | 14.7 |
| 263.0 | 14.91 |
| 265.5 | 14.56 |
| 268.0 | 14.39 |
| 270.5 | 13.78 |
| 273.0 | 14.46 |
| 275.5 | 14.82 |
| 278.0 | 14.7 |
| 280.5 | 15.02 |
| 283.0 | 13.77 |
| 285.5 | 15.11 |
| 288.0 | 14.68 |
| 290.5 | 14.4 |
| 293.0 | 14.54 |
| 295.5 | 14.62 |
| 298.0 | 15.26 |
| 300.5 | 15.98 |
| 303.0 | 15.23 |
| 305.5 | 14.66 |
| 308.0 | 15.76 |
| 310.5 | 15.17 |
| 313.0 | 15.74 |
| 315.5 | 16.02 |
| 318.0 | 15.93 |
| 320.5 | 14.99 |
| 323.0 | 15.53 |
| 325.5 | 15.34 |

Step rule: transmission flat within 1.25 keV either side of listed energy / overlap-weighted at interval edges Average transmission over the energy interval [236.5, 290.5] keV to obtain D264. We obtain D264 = 14.4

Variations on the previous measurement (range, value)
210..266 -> 14.1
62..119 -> 14.1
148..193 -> 13.4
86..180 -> 14.2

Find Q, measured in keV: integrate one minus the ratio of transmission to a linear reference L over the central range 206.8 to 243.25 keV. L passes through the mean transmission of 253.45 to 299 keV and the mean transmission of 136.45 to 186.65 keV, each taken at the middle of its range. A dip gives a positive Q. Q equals 1.6 keV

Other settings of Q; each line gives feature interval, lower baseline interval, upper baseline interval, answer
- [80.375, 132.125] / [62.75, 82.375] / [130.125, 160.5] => 1.1 keV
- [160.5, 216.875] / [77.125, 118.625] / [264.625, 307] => 5.3 keV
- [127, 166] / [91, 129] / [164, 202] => -3.3 keV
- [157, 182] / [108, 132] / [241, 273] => 0.4 keV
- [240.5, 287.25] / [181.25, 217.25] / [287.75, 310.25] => -0.7 keV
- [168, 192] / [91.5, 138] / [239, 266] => 2.4 keV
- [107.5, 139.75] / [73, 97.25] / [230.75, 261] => 2.0 keV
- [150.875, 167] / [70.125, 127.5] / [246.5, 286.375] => 0.3 keV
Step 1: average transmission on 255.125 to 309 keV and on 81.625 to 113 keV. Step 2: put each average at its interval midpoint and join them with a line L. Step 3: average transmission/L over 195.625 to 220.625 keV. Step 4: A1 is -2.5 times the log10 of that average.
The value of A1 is 0.10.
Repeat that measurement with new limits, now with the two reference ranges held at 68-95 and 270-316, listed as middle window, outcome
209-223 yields 0.080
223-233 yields 0.084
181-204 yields 0.180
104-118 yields 0.196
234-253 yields 0.070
